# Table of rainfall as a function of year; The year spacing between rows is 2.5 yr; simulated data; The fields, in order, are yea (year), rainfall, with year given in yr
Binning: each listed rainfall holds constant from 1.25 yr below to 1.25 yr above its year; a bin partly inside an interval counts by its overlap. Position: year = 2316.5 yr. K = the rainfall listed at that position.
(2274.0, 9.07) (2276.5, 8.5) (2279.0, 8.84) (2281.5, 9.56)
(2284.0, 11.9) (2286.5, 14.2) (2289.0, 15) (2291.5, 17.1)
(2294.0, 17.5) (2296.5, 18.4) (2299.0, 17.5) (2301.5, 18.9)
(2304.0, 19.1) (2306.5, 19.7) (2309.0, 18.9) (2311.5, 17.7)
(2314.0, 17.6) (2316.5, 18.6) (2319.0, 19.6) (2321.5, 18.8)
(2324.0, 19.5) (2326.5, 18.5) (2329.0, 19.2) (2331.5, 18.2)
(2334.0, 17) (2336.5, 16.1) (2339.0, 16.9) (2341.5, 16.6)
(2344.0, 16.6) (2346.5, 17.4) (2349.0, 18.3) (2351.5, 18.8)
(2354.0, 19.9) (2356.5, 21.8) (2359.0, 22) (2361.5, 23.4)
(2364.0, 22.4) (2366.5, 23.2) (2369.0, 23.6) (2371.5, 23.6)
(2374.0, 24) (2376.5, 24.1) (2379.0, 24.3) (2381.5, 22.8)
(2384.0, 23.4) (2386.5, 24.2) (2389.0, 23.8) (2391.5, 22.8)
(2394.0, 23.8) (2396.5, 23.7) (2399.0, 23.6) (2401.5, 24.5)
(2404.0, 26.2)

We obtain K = 18.6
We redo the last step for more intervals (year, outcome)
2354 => 19.9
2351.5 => 18.8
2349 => 18.3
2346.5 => 17.4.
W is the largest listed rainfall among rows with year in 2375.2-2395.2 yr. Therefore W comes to 24.3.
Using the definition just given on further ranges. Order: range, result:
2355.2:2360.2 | 22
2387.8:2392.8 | 23.8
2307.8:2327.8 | 19.6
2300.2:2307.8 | 19.7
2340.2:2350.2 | 18.3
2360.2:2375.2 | 24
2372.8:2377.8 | 24.1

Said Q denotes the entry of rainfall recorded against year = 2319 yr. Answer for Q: 19.6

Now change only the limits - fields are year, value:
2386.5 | 24.2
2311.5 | 17.7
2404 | 26.2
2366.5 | 23.2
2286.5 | 14.2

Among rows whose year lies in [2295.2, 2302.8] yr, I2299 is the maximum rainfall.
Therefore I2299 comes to 18.9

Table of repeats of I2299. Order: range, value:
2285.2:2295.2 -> 17.5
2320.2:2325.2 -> 19.5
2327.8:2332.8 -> 19.2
